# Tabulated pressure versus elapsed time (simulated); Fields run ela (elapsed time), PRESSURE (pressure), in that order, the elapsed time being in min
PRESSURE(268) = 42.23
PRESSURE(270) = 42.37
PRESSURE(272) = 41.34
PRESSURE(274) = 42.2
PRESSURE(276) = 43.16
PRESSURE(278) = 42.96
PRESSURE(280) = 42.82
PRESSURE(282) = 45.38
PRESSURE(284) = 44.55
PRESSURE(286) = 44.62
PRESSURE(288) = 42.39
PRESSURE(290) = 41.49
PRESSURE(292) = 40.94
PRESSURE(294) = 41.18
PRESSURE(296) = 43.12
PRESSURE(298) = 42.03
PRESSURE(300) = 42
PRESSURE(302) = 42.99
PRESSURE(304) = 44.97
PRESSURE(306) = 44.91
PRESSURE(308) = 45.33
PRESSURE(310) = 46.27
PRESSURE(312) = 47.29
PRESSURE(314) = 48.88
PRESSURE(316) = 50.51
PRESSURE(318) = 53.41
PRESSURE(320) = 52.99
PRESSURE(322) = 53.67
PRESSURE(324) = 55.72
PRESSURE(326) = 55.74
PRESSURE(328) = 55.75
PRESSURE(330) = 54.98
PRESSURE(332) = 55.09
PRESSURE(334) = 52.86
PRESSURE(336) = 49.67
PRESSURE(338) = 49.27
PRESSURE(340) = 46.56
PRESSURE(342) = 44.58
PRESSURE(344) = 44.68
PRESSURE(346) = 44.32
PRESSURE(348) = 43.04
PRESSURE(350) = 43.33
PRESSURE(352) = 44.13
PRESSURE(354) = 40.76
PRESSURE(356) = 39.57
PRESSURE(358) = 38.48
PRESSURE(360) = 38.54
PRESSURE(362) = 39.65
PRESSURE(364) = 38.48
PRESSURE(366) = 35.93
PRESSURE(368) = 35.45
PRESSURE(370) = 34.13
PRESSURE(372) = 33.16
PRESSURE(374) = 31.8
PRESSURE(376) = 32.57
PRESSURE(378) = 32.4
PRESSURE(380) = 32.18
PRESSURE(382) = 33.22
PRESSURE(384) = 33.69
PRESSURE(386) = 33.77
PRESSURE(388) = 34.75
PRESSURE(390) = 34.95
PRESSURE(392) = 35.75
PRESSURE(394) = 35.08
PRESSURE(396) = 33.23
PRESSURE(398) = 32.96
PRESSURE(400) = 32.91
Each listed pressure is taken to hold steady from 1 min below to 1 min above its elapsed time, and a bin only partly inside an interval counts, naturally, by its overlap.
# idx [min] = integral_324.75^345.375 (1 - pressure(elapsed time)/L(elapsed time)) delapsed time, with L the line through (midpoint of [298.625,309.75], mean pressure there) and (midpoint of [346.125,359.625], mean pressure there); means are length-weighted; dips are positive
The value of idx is -4.0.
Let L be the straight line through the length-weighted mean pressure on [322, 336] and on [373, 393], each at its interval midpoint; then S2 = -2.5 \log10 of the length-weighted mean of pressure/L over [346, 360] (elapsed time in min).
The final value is 0.09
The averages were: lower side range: 54.5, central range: 41.5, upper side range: 33.5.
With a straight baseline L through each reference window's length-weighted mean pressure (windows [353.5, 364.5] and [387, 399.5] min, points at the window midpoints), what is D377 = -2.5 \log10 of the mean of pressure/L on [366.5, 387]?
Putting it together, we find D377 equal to 0.11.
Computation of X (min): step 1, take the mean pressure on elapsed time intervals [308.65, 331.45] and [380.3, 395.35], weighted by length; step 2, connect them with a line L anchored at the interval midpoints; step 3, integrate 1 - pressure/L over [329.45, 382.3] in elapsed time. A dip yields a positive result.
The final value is 2.4 min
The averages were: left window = 52.2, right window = 34.3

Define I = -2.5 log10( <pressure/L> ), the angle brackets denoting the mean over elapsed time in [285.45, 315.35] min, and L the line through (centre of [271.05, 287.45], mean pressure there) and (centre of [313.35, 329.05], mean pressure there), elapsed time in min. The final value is 0.11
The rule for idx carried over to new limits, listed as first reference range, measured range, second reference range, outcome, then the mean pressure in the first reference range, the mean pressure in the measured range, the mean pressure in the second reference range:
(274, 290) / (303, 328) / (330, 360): -3.2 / 43.5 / 50.2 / 45.5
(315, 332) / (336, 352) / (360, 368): 0.2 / 54.2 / 45.3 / 37.8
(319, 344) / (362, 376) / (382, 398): 1.9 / 51.9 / 35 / 34.3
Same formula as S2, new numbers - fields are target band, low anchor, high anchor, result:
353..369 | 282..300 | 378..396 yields -0.06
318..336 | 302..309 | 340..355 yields -0.22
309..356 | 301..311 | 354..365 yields -0.17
